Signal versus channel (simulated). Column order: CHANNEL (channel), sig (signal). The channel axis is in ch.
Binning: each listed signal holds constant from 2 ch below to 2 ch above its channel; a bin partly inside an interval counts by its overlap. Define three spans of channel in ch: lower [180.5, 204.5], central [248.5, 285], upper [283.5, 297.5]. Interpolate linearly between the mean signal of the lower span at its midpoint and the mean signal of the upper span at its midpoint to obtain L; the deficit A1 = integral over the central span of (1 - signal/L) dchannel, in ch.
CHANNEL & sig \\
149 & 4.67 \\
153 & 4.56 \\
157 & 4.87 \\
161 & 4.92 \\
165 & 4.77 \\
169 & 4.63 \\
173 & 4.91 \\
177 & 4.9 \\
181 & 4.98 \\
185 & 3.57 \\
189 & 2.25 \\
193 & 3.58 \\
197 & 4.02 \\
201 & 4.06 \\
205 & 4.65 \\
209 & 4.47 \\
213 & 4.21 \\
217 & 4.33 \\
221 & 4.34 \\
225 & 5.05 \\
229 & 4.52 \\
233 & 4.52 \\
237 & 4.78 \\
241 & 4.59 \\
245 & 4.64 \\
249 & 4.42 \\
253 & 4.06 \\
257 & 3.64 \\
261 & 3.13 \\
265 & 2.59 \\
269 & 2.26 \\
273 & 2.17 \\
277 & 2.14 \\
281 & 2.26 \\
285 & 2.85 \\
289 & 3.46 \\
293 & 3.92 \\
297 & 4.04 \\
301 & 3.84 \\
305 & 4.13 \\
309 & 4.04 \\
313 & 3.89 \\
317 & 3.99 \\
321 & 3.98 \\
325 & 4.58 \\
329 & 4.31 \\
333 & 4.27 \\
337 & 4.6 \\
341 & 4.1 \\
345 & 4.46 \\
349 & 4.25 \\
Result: 7.05 ch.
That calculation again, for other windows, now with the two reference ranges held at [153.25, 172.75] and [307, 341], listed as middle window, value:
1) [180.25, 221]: 5.7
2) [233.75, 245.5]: -0.4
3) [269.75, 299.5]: 9.4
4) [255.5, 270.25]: 5.0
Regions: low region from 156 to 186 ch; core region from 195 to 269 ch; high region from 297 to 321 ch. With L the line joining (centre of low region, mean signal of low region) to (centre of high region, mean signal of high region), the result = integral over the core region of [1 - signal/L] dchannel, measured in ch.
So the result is 3.9 ch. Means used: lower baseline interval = 4.73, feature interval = 4.17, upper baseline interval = 3.98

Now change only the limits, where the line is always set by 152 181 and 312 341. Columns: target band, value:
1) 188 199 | 3.1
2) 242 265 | 3.2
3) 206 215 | 0.5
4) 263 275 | 5.7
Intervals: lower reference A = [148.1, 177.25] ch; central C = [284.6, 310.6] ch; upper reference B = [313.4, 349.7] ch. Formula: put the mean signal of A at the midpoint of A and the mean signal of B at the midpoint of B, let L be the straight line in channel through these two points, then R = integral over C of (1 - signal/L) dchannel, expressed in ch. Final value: 3.3 ch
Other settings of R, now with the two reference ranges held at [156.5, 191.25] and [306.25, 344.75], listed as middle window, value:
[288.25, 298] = 1.0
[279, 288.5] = 3.5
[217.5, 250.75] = -2.1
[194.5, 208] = 0.4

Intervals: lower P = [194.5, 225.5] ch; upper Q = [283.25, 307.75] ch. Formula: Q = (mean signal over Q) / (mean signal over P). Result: 0.86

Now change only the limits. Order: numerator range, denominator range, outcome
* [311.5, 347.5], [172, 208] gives 1.04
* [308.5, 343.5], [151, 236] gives 0.96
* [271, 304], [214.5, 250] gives 0.68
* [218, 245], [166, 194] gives 1.11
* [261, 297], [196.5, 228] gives 0.64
